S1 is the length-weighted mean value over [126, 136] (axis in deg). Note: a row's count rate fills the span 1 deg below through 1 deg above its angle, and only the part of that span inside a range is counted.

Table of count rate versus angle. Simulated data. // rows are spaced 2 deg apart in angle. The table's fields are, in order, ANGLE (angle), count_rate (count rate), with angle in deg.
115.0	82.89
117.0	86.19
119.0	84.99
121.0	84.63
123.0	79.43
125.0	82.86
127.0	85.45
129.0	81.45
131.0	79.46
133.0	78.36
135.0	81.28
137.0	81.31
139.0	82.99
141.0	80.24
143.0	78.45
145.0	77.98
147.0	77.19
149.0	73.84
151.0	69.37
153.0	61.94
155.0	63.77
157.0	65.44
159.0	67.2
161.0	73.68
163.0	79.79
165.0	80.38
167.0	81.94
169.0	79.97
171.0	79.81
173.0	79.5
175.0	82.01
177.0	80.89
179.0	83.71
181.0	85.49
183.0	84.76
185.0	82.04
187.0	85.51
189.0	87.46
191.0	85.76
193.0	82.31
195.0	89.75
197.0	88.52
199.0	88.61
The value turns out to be 81.2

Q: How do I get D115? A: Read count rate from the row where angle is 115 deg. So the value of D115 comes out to 82.89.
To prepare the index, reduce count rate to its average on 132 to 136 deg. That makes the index 79.8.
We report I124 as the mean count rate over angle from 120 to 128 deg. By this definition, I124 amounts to 83.1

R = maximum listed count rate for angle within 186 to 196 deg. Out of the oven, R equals 89.75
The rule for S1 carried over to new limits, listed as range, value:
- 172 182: 82.3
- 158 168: 76.6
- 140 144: 79.3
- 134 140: 81.9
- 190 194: 84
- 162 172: 80.4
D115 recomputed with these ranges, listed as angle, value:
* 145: 77.98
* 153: 61.94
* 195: 89.75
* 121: 84.63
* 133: 78.36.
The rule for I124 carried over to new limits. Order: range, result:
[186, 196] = 86.2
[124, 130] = 83.3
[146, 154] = 70.6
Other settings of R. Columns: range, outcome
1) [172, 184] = 85.49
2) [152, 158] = 65.44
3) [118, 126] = 84.99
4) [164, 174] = 81.94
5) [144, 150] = 77.98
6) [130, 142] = 82.99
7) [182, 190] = 87.46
